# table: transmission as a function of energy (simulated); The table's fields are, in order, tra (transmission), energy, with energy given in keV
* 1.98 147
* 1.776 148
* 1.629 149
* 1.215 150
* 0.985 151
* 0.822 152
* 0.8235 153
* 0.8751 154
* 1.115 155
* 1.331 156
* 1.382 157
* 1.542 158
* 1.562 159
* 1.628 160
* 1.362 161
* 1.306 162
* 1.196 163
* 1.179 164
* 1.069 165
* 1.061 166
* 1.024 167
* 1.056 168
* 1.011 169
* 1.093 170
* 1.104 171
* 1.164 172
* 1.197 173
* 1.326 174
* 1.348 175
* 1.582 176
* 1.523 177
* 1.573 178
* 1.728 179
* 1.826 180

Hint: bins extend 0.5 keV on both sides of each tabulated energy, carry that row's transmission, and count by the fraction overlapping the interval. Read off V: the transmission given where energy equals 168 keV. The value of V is 1.056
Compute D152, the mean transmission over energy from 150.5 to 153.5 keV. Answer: 0.877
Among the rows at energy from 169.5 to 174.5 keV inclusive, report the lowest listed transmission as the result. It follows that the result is 1.093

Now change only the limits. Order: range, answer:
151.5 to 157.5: 0.822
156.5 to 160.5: 1.382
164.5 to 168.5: 1.024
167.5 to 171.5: 1.011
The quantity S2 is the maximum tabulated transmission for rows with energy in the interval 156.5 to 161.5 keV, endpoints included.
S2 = 1.628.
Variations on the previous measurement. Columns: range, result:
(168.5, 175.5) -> 1.348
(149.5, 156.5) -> 1.331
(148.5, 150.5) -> 1.629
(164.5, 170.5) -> 1.093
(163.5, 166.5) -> 1.179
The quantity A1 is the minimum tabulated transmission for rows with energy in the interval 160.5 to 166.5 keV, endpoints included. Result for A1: 1.061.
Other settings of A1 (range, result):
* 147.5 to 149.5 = 1.629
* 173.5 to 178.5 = 1.326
